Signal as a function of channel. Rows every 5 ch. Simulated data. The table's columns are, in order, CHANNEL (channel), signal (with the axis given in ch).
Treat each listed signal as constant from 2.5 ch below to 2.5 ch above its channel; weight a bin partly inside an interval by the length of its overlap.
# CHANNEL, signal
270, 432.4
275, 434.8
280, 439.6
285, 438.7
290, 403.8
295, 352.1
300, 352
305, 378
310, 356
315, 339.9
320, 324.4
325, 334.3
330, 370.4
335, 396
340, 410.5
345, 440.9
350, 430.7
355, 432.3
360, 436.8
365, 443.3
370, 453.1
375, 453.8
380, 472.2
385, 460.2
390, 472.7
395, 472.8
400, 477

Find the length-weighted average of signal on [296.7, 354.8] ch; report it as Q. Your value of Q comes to 378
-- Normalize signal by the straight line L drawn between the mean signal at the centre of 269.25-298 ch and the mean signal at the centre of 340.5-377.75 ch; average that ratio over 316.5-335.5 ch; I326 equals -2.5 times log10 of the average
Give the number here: 0.218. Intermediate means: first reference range 415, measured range 351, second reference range 440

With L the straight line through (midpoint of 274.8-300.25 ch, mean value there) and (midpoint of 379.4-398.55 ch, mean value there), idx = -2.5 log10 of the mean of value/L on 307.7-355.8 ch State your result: 0.14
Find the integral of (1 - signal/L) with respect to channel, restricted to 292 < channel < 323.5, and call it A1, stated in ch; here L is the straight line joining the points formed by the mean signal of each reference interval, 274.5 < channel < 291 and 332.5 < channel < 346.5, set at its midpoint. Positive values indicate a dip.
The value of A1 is 5.4 ch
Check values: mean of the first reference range 431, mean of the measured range 351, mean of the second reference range 414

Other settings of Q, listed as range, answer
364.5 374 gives 450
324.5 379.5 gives 423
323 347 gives 391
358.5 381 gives 451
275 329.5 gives 375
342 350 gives 436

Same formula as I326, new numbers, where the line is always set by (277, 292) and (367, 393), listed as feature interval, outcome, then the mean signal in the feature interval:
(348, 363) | 0.05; 434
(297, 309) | 0.20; 363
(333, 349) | 0.08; 418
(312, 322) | 0.30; 334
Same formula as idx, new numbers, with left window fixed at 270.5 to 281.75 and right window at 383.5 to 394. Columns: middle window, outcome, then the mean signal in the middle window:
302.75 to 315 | 0.23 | 361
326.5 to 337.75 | 0.19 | 379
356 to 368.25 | 0.05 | 440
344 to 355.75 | 0.06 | 434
